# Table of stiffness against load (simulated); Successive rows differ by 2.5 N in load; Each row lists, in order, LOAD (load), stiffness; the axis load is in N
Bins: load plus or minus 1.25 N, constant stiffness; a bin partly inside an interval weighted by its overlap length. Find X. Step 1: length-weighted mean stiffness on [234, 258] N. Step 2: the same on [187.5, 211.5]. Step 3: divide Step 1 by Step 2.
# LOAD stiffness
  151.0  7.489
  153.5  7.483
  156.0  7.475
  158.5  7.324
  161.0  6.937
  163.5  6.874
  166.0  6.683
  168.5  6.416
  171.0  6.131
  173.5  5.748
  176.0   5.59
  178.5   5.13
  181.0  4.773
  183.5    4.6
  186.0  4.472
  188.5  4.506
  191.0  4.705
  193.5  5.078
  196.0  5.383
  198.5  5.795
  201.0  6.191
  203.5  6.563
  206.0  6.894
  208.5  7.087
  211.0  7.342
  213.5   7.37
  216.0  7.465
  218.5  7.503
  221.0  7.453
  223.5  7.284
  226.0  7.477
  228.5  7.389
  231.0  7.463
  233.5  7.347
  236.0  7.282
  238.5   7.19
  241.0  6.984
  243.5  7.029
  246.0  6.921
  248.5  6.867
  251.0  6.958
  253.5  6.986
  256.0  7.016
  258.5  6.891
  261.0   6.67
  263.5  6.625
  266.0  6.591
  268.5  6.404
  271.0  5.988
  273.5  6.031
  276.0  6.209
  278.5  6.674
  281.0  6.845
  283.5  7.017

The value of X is 1.19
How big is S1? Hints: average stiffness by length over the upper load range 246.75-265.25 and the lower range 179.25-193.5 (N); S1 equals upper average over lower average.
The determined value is 1.47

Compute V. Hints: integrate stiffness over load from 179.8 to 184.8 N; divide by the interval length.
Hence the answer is 4.68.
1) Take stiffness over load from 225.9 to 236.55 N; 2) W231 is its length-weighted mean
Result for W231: 7.39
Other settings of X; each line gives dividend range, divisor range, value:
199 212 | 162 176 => 1.07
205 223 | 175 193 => 1.51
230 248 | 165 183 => 1.25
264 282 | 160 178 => 1.02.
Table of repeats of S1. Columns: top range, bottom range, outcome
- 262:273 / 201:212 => 0.93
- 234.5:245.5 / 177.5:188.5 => 1.51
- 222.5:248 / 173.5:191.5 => 1.48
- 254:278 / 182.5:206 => 1.22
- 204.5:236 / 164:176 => 1.18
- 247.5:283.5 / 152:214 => 1.09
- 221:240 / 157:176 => 1.12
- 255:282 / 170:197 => 1.28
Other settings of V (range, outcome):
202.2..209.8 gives 6.85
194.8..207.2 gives 6.17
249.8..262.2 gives 6.9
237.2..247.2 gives 7.03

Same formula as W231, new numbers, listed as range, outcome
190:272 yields 6.8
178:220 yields 5.96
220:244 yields 7.3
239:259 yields 6.97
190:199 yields 5.21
